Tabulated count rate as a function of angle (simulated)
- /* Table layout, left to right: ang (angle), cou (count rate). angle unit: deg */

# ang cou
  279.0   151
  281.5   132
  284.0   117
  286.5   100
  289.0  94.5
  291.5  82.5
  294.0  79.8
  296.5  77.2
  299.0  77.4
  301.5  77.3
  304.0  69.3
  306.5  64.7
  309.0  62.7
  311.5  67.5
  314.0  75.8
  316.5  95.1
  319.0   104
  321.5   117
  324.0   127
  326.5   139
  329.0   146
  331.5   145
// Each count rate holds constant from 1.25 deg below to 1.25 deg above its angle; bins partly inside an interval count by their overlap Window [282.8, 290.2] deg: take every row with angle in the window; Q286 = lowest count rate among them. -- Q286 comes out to 94.5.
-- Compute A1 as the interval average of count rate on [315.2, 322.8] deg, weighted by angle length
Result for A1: 105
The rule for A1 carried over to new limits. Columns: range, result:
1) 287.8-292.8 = 88.4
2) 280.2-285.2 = 125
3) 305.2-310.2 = 63.8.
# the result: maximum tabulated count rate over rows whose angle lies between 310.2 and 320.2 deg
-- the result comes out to 104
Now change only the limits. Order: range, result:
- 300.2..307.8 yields 77.3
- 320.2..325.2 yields 127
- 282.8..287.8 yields 117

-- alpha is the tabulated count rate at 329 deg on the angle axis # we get 146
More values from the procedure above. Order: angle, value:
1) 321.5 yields 117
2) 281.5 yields 132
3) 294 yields 79.8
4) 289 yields 94.5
